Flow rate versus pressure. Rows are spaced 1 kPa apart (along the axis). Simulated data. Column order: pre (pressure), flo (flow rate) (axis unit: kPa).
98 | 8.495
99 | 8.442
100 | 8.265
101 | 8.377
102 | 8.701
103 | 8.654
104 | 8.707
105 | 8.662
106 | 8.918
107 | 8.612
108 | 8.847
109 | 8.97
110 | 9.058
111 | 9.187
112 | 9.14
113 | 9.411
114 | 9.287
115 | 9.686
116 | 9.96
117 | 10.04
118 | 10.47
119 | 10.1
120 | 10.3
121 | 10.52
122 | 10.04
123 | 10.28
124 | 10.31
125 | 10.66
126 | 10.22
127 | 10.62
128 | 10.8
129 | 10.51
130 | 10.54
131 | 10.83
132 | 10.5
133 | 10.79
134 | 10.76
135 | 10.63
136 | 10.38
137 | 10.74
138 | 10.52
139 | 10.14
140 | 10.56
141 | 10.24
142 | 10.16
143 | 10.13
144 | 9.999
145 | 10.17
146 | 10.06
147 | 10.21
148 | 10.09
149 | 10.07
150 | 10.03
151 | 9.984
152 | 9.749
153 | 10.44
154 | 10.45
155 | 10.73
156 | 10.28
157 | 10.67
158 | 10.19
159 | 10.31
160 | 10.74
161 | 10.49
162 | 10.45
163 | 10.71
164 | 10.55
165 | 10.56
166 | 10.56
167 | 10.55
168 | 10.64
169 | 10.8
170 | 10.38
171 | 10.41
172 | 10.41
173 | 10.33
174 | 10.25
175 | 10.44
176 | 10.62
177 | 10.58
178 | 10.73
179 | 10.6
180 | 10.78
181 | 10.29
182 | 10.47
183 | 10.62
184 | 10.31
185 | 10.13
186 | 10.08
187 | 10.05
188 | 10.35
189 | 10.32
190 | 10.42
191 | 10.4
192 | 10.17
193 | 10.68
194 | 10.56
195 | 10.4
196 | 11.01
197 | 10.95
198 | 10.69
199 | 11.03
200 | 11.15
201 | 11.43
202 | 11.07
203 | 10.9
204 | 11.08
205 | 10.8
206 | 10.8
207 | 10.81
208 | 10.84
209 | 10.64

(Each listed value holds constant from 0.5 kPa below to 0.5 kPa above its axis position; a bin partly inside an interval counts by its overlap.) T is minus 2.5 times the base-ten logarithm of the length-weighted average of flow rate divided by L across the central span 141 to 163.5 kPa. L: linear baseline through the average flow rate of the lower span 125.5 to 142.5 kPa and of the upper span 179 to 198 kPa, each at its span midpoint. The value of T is 0.02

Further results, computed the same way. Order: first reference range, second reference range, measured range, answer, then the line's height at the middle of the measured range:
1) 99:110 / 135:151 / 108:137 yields -0.080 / 9.41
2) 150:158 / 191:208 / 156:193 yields 0.009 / 10.5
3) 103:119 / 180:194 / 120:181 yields -0.064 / 9.83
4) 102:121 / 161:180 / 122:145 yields -0.071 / 9.79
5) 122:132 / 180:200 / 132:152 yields 0.022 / 10.5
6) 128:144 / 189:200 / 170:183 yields 0.010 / 10.6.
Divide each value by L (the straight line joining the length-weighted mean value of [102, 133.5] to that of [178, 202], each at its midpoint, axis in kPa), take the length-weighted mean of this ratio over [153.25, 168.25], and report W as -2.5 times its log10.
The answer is -0.03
